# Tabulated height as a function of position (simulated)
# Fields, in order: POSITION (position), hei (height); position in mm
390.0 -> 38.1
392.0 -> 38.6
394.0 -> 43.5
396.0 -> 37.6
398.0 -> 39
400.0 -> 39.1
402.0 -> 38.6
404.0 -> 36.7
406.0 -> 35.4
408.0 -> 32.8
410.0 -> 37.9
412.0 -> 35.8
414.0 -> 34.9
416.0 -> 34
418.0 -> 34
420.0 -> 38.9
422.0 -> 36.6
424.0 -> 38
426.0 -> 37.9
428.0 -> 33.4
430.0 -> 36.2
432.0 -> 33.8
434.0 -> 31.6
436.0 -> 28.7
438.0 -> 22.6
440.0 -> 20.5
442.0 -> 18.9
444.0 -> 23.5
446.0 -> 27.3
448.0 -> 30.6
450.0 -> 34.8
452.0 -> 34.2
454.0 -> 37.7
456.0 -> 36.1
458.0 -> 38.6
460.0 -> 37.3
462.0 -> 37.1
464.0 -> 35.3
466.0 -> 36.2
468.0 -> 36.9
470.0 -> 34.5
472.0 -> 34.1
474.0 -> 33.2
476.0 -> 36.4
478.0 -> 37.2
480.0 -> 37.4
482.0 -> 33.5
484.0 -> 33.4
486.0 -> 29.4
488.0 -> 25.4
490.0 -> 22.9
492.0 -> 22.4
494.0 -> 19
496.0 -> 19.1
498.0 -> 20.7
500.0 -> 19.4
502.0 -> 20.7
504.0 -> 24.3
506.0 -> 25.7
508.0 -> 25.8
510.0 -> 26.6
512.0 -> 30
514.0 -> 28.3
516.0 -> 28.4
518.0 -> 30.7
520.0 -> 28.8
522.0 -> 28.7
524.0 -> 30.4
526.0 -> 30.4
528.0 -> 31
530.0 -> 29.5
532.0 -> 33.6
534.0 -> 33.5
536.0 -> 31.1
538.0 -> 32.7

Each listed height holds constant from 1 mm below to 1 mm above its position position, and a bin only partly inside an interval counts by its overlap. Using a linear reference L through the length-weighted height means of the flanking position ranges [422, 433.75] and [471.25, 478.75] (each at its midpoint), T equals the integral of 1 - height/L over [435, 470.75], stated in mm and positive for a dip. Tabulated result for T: 3.74 mm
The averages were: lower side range 35.7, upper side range 35.2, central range 31.7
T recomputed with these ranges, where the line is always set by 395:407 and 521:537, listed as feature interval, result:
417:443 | 3.3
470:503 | 5.3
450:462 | -0.6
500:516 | 3.2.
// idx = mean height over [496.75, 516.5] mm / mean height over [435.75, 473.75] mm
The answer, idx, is 0.8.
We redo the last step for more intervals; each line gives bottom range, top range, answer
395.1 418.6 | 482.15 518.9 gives 0.70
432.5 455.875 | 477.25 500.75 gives 0.93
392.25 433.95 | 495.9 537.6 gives 0.76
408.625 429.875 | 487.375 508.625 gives 0.62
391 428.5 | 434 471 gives 0.86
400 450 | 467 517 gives 0.86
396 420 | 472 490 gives 0.90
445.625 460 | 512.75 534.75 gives 0.87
